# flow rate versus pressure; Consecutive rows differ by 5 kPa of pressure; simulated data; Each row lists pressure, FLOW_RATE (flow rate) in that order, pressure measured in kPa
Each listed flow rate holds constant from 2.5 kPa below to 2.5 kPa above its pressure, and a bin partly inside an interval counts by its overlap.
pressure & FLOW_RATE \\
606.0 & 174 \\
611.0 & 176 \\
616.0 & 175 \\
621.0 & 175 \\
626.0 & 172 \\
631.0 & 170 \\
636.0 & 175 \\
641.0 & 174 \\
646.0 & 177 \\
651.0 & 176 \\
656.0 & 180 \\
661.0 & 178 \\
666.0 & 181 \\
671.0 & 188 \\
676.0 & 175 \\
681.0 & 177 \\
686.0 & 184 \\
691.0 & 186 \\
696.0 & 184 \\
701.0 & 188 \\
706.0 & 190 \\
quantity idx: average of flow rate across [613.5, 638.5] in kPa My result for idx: 173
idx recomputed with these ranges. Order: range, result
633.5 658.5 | 176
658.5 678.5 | 180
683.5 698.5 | 185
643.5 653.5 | 176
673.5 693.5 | 180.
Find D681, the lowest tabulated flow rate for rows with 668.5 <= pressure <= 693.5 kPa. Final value 175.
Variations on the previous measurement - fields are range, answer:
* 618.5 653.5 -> 170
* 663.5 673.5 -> 181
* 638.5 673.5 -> 174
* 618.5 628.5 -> 172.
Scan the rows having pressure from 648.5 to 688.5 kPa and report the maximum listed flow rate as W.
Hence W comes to 188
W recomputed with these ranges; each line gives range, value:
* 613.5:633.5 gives 175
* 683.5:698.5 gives 186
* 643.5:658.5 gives 180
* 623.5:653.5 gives 177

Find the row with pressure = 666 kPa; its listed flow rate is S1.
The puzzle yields 181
